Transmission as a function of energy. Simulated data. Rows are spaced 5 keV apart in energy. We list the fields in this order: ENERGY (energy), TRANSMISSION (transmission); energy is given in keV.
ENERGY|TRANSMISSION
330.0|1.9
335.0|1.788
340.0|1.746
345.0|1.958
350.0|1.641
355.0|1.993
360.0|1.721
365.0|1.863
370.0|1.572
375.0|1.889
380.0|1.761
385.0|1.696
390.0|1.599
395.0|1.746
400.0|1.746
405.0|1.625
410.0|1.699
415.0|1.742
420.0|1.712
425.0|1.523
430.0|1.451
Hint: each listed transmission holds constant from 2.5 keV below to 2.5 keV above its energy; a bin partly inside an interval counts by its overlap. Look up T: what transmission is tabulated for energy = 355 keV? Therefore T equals 1.993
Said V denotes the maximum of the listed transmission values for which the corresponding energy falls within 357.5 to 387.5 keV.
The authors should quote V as 1.889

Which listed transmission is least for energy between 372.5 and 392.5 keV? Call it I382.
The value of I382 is 1.599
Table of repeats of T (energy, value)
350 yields 1.641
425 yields 1.523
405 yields 1.625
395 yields 1.746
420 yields 1.712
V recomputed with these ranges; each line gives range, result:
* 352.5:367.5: 1.993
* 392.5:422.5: 1.746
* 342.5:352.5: 1.958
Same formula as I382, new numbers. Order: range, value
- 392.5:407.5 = 1.625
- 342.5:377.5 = 1.572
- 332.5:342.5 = 1.746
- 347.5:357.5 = 1.641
